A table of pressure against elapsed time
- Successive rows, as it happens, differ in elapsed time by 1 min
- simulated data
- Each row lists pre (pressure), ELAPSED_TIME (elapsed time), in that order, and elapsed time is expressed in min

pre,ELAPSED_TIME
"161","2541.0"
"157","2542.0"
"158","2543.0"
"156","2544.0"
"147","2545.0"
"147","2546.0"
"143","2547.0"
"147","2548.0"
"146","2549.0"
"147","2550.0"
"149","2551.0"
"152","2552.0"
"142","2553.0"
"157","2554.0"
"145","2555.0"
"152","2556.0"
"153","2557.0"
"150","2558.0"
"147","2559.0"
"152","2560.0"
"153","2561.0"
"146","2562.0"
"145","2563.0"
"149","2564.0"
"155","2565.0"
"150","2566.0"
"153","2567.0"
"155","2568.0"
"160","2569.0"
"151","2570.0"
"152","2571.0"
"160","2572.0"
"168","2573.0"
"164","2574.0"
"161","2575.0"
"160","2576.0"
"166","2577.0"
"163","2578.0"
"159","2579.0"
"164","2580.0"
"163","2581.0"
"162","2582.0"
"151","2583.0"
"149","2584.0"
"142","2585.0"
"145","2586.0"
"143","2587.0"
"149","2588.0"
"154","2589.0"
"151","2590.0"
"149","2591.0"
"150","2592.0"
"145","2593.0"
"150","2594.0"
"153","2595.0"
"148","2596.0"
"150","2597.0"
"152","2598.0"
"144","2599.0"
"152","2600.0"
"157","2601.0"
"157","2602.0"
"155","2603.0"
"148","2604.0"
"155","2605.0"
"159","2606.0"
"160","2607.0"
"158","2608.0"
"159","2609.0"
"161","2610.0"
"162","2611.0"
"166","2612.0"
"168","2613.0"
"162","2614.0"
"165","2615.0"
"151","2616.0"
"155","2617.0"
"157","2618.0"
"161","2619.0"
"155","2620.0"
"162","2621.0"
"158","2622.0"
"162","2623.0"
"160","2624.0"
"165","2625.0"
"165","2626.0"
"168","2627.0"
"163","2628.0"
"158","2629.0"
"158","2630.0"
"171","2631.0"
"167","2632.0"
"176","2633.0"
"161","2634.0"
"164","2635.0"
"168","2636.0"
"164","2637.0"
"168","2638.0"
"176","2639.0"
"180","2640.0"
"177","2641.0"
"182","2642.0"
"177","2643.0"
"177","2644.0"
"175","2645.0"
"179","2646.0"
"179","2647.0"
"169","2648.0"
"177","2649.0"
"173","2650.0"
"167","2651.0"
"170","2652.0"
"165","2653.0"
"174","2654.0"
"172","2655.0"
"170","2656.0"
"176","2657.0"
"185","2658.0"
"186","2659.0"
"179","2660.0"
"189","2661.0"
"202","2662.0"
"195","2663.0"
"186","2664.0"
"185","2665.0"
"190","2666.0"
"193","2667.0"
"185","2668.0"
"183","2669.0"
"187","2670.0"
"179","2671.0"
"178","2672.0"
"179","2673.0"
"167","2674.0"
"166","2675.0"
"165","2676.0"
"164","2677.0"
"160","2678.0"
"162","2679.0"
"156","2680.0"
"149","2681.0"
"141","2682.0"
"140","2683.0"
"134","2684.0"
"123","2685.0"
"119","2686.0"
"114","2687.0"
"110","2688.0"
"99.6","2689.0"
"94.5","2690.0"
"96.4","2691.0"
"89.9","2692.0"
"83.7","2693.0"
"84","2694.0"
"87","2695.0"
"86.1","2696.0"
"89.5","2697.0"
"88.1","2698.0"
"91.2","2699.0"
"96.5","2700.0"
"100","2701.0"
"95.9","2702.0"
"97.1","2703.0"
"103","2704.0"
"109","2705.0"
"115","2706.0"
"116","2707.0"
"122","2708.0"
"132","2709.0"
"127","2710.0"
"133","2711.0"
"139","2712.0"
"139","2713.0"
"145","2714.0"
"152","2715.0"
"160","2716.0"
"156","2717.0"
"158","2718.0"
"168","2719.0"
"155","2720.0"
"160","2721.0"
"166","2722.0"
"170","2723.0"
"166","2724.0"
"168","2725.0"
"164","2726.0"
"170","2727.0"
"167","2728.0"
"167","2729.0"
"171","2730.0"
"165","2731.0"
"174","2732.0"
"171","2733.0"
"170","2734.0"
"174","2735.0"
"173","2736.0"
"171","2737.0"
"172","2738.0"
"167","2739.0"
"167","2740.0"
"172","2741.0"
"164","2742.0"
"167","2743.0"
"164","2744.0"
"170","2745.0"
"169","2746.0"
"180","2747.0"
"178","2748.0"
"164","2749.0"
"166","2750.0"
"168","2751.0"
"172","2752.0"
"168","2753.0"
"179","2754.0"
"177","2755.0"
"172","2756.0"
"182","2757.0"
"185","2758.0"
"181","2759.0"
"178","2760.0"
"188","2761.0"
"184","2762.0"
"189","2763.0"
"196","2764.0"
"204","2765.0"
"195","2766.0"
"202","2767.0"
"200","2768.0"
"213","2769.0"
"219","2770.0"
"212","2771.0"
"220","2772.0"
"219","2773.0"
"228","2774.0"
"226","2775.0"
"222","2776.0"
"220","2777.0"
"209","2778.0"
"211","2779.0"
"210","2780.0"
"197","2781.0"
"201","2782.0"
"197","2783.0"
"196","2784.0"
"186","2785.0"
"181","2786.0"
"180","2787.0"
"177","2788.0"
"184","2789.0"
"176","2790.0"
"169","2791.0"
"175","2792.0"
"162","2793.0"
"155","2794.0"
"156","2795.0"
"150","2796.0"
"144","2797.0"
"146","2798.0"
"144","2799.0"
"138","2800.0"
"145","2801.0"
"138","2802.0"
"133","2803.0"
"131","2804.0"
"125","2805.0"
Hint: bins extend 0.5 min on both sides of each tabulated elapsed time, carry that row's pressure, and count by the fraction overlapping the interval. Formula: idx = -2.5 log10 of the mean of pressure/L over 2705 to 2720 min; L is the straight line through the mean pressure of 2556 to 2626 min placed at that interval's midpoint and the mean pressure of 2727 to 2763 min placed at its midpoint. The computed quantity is 0.21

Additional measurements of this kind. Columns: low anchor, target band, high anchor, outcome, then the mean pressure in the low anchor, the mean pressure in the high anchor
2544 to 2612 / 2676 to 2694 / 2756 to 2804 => 0.33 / 153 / 185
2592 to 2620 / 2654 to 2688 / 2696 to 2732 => -0.16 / 156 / 138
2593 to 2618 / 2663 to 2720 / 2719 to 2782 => 0.25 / 156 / 183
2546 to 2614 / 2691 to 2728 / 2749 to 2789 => 0.39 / 153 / 195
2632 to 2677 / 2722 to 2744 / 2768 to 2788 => 0.16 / 177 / 207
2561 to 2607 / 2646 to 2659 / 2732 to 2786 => -0.04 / 154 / 188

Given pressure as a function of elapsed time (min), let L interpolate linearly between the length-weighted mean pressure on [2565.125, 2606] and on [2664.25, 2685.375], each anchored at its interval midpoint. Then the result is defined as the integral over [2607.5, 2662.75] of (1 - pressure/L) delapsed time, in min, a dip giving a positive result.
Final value -2.8 min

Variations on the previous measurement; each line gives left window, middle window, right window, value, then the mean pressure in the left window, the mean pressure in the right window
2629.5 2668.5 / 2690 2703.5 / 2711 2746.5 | 6.2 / 177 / 164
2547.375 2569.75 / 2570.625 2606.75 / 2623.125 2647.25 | 0.8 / 150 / 170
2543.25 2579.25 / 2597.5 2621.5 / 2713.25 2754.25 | -0.1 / 153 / 167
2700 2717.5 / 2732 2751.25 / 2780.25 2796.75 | -3.1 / 125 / 178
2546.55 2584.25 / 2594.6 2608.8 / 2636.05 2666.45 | 0.9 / 154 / 178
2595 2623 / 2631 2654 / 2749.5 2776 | -1.0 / 157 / 194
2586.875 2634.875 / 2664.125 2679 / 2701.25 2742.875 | -2.2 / 158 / 152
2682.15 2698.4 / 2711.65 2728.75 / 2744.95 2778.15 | -2.3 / 103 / 192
